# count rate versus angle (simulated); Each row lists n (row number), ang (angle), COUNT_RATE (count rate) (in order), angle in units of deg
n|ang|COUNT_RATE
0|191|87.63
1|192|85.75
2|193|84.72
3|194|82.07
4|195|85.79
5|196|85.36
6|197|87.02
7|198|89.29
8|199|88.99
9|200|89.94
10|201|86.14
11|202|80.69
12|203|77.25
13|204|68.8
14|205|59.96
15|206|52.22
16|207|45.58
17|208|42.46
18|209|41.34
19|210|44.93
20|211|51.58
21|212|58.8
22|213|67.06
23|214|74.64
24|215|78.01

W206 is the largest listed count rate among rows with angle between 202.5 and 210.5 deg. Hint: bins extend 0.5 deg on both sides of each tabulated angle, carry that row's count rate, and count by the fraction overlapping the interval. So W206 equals 77.25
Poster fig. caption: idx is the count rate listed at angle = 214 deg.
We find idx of 74.64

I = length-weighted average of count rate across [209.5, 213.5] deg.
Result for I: 55.6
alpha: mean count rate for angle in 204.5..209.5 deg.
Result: 48.3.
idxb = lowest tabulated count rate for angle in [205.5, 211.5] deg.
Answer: 41.34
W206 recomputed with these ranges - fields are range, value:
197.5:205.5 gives 89.94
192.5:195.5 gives 85.79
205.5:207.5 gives 52.22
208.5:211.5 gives 51.58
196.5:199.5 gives 89.29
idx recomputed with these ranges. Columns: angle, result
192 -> 85.75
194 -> 82.07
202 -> 80.69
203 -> 77.25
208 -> 42.46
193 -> 84.72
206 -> 52.22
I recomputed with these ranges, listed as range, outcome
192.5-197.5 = 85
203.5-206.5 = 60.3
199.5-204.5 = 80.6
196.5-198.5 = 88.2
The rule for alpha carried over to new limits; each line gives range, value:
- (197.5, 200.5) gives 89.4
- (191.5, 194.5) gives 84.2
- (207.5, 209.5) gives 41.9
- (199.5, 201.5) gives 88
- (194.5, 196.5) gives 85.6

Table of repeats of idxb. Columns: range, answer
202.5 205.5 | 59.96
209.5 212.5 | 44.93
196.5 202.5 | 80.69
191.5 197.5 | 82.07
